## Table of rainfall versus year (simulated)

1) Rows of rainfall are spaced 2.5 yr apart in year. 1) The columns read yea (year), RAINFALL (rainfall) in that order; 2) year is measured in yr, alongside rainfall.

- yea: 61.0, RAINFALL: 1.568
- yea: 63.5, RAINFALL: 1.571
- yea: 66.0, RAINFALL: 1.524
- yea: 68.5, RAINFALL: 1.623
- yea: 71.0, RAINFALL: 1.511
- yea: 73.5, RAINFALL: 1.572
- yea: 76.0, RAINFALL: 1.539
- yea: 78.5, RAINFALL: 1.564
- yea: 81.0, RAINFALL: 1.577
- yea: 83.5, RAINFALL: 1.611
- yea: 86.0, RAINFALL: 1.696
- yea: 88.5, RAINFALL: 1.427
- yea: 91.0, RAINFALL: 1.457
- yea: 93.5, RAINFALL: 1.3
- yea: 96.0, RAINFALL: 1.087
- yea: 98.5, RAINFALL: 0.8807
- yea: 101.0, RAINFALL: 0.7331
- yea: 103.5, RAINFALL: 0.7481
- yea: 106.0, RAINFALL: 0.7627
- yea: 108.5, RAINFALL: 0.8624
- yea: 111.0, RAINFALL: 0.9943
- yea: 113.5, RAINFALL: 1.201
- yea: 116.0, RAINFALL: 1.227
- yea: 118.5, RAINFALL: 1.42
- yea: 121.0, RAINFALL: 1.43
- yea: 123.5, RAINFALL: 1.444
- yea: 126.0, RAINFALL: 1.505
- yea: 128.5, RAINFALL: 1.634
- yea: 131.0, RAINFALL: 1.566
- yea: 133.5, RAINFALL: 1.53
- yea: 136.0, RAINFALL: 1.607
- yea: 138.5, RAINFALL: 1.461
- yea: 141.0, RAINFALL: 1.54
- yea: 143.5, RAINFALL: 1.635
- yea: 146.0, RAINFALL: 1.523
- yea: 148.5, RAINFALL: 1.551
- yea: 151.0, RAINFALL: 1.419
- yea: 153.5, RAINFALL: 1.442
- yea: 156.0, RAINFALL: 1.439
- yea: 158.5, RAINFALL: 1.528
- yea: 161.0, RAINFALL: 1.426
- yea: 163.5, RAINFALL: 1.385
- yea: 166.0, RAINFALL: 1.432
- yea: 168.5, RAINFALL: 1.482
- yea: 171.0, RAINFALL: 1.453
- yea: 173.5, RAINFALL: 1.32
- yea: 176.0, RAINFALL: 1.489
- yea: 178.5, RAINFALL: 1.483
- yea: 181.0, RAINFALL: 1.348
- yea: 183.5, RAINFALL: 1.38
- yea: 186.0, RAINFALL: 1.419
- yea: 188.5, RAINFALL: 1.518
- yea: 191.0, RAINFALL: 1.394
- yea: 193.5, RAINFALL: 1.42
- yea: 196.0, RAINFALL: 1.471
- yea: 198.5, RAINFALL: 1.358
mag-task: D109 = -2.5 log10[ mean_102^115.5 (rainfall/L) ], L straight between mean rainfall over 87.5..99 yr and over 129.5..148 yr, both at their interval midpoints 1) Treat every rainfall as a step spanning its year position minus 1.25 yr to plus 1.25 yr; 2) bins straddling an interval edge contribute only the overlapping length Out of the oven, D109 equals 0.41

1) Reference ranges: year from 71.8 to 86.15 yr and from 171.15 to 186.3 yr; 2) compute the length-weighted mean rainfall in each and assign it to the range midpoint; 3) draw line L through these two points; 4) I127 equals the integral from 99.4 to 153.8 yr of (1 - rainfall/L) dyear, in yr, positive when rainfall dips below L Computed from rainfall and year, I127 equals 6.2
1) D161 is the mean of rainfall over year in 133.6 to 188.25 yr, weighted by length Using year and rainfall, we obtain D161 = 1.47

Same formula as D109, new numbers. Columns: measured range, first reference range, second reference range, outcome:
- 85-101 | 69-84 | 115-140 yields 0.220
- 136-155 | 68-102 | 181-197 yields -0.075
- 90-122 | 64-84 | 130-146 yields 0.399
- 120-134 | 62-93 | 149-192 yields -0.022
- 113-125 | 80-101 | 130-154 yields 0.068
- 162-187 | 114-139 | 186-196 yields 0.025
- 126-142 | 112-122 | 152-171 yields -0.143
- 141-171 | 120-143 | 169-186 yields -0.008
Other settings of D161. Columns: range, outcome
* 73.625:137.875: 1.32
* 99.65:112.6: 0.831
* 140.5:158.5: 1.51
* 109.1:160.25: 1.45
